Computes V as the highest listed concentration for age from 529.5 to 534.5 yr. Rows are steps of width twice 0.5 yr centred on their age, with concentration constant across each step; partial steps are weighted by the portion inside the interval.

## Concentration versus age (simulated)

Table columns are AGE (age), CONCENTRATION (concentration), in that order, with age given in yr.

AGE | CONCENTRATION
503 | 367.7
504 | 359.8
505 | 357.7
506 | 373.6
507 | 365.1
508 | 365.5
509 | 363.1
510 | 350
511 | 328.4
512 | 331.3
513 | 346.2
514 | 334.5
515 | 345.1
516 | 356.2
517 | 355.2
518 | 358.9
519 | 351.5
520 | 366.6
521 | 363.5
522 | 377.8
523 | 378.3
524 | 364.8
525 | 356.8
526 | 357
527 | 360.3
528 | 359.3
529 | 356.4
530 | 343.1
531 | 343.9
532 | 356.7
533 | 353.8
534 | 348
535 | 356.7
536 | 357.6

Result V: 356.7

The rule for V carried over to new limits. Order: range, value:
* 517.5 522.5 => 377.8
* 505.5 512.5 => 373.6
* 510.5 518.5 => 358.9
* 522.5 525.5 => 378.3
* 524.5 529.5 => 360.3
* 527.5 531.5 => 359.3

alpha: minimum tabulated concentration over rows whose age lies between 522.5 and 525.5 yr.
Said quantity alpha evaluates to 356.8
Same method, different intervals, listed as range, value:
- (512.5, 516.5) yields 334.5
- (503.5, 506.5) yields 357.7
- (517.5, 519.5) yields 351.5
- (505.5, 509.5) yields 363.1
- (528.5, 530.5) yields 343.1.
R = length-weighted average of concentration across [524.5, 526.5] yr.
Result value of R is 357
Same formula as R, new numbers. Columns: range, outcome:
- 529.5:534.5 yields 349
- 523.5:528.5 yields 360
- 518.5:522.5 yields 365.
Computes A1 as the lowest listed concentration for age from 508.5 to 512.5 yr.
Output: 328.4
